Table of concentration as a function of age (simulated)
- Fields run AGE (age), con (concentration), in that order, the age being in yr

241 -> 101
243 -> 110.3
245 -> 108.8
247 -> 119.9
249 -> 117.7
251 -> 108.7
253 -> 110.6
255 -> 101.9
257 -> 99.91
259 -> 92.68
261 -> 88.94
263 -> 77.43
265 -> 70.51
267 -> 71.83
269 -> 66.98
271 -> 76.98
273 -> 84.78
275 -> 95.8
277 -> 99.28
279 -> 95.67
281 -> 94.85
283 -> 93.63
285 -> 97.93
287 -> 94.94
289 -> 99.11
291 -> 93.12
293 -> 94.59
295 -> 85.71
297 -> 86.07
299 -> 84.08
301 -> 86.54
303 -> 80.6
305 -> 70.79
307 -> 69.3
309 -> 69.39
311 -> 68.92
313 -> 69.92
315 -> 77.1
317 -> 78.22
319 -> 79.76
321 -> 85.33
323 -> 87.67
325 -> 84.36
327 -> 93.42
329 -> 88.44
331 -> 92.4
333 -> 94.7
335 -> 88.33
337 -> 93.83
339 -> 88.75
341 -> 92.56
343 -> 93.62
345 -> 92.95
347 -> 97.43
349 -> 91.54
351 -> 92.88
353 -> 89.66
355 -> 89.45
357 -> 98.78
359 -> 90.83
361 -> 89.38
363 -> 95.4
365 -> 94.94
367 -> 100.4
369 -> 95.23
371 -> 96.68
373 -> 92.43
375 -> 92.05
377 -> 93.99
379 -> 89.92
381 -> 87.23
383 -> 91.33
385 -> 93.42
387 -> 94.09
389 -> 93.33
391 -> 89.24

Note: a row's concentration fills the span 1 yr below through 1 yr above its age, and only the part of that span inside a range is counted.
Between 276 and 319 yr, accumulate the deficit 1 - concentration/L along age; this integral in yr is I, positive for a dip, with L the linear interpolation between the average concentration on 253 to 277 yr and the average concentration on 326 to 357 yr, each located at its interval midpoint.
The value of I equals 1.7 yr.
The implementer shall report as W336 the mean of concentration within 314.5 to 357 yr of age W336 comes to 89.5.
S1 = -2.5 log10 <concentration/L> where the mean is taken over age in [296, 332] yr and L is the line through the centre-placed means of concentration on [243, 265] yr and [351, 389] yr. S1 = 0.201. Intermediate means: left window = 102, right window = 93.1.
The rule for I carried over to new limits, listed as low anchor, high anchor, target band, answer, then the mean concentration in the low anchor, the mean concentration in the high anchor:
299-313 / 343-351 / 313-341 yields -0.7 yr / 74.6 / 93.8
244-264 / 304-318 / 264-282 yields 1.5 yr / 103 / 71.9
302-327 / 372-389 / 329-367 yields -3.6 yr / 77.4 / 91.9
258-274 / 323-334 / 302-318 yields 2.6 yr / 78.8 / 90.4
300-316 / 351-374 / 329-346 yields -1.4 yr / 74.1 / 93.9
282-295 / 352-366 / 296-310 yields 2.4 yr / 94.8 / 92.6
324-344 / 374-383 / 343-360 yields -0.4 yr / 91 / 90.9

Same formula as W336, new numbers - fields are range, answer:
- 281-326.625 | 83.9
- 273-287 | 95.3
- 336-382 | 93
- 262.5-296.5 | 88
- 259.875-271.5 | 75.6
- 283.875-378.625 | 88.6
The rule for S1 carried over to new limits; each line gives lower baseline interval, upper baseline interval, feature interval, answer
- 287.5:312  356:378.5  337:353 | -0.025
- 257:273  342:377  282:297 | -0.126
